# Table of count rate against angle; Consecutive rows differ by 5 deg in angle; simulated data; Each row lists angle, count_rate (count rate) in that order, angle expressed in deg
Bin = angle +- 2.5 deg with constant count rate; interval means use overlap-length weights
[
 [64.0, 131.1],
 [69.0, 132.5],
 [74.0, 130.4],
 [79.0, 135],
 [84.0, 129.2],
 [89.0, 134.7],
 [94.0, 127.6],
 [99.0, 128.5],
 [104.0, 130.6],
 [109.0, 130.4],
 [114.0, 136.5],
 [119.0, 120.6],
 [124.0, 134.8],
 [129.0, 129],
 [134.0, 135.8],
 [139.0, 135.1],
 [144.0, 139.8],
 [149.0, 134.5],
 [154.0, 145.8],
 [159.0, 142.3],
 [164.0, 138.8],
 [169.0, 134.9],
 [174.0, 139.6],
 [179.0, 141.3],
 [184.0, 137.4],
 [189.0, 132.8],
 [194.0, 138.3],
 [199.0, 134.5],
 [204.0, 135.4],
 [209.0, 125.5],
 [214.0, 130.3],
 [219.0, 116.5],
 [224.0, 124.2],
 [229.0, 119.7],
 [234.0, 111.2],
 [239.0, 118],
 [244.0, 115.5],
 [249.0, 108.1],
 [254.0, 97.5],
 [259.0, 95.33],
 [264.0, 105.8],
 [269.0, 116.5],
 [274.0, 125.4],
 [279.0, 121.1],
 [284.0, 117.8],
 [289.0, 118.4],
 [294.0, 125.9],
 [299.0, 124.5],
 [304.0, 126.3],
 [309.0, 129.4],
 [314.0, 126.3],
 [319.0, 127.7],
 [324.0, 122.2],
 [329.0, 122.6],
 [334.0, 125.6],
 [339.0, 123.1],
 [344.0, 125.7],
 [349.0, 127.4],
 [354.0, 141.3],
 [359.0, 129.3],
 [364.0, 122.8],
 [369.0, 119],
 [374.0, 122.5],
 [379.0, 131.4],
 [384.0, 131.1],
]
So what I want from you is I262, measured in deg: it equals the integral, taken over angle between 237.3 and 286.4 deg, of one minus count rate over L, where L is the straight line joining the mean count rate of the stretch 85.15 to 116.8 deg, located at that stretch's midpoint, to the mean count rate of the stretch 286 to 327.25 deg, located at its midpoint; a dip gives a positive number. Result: 5.6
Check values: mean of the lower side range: 131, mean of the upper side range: 125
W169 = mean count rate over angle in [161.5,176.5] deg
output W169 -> 138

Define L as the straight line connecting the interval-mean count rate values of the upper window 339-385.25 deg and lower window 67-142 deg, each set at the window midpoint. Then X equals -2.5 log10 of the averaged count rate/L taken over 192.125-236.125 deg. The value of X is 0.03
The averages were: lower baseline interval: 131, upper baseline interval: 127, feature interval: 126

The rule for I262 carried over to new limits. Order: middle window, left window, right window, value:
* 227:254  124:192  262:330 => 3.3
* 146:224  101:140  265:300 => -4.7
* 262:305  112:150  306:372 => 2.7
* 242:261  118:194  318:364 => 4.0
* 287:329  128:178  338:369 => 1.6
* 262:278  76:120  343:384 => 1.5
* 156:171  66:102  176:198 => -0.3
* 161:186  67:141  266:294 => -2.3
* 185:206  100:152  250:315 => -1.6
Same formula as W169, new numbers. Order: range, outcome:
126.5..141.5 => 133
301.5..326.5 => 126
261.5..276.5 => 116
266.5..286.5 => 120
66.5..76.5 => 131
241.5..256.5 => 107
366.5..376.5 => 121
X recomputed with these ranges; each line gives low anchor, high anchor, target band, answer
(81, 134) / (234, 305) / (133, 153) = -0.08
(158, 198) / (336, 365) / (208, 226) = 0.10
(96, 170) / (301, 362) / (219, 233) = 0.10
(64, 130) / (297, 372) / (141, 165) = -0.08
